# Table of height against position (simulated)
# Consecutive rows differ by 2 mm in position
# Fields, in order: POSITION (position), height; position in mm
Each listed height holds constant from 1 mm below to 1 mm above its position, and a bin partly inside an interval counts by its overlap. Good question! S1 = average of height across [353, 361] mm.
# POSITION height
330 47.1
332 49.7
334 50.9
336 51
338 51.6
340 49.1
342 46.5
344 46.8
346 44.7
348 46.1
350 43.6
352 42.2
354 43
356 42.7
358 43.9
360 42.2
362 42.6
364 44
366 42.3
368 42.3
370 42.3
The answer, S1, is 43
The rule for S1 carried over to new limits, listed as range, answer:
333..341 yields 50.7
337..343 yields 49.1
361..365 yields 43.3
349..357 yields 42.9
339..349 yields 46.6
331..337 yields 50.5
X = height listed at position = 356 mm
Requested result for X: 42.7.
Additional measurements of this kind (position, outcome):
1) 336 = 51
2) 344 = 46.8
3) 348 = 46.1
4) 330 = 47.1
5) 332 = 49.7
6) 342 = 46.5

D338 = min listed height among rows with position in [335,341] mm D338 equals 49.1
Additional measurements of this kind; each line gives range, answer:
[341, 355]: 42.2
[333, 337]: 50.9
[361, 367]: 42.3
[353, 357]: 42.7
